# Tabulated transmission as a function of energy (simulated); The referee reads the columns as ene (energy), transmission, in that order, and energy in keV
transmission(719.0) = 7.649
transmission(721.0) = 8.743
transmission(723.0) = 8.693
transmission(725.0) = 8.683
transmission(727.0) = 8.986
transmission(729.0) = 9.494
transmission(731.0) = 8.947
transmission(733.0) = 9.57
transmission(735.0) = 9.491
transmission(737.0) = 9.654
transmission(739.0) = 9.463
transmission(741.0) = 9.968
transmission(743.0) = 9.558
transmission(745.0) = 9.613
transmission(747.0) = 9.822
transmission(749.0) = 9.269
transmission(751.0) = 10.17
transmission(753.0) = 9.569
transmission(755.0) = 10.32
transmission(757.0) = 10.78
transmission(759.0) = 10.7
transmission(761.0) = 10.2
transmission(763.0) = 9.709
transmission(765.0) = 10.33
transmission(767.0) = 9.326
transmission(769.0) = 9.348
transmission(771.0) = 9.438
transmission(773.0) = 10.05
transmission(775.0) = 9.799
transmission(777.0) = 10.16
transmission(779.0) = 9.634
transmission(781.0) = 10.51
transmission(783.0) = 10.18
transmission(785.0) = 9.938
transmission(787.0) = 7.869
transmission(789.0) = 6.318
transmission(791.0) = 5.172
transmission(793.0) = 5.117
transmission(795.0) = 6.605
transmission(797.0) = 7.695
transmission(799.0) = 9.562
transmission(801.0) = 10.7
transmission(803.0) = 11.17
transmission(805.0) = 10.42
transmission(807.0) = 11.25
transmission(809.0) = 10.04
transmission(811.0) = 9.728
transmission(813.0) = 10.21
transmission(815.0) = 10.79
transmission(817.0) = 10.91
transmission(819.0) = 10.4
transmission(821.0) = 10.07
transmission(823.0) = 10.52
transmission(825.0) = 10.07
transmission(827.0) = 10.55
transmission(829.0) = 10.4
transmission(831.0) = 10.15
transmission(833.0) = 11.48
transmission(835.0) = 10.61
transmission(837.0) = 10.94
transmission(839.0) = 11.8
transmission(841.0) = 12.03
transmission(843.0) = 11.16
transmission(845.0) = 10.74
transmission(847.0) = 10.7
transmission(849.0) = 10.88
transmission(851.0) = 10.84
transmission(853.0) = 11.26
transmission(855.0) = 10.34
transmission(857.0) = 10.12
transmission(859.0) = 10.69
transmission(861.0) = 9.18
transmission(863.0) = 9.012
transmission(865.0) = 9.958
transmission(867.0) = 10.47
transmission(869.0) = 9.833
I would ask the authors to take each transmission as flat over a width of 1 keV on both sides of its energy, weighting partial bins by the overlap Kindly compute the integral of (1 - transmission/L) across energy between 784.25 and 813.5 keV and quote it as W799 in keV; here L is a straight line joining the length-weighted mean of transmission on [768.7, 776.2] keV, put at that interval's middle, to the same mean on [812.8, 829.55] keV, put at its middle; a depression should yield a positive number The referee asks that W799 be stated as 4.0 keV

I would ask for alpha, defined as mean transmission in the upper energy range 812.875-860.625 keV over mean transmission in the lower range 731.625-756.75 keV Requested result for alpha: 1.10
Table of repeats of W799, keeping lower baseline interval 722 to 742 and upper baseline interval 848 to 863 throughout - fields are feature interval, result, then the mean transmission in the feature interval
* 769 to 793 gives 2.1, 8.86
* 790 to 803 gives 2.8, 7.76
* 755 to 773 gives -0.8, 10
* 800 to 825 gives -1.3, 10.5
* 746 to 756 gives -0.4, 9.83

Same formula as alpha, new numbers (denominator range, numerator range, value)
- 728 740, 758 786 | 1.05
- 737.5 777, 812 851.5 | 1.09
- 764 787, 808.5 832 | 1.05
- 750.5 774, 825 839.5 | 1.08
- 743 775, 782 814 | 0.90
